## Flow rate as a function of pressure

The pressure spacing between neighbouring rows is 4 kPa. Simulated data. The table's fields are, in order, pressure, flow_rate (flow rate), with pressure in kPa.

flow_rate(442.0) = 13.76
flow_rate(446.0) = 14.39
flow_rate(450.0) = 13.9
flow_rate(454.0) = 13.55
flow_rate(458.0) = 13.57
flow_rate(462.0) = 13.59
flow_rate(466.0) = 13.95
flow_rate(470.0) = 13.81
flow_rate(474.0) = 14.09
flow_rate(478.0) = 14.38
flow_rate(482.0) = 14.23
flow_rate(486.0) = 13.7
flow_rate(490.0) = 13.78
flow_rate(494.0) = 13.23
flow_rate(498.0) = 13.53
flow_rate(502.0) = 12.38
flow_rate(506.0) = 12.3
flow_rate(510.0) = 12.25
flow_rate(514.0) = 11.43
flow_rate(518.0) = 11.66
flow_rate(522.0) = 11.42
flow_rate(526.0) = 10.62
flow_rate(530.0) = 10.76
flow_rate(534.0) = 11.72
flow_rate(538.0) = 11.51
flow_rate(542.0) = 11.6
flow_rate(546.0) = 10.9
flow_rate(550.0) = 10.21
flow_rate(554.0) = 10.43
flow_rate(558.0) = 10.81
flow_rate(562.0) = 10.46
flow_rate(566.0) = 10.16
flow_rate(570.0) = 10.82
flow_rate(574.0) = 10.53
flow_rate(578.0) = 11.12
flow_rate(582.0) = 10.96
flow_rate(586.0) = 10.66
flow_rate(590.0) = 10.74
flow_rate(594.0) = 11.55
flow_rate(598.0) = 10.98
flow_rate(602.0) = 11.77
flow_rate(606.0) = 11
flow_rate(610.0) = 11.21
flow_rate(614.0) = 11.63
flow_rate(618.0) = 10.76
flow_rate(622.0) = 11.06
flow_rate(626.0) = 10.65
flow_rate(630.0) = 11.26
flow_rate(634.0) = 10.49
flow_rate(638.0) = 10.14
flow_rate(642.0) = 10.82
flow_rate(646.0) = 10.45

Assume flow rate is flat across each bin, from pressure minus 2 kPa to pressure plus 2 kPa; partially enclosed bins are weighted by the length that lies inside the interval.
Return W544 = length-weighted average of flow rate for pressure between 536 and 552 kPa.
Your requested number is 11.1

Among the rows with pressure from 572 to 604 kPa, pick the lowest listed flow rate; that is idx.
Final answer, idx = 10.53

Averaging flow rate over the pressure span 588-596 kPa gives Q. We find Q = 11.1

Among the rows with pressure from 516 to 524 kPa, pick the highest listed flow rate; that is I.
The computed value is 11.66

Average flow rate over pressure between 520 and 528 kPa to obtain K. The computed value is 11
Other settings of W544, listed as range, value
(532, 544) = 11.6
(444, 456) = 13.9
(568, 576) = 10.7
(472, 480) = 14.2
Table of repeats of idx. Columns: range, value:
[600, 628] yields 10.65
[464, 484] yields 13.81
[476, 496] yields 13.23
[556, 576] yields 10.16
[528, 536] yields 10.76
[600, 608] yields 11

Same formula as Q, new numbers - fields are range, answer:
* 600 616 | 11.4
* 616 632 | 10.9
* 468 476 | 13.9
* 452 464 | 13.6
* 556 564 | 10.6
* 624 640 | 10.6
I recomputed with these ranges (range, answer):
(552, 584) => 11.12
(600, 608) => 11.77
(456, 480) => 14.38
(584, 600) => 11.55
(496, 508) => 13.53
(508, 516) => 12.25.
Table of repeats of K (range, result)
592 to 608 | 11.3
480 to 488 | 14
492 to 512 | 12.7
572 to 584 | 10.9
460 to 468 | 13.8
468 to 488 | 14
